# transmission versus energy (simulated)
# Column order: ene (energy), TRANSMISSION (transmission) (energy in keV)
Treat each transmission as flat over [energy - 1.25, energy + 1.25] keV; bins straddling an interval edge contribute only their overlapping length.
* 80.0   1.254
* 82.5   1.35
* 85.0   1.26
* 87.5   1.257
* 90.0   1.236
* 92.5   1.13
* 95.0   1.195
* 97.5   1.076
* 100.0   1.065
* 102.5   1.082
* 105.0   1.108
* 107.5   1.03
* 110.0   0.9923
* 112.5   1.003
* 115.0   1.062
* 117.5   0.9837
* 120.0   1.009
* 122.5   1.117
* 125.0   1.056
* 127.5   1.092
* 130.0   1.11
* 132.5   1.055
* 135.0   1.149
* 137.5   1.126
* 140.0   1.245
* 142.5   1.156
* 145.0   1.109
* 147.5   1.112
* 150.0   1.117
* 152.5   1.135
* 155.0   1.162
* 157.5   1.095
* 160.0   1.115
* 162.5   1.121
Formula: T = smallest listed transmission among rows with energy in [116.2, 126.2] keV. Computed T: 0.9837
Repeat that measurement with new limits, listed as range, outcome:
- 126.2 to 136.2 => 1.055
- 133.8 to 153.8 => 1.109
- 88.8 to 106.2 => 1.065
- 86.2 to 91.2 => 1.236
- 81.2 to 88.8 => 1.257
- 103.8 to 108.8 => 1.03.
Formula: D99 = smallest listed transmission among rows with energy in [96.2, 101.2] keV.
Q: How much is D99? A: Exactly 1.065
